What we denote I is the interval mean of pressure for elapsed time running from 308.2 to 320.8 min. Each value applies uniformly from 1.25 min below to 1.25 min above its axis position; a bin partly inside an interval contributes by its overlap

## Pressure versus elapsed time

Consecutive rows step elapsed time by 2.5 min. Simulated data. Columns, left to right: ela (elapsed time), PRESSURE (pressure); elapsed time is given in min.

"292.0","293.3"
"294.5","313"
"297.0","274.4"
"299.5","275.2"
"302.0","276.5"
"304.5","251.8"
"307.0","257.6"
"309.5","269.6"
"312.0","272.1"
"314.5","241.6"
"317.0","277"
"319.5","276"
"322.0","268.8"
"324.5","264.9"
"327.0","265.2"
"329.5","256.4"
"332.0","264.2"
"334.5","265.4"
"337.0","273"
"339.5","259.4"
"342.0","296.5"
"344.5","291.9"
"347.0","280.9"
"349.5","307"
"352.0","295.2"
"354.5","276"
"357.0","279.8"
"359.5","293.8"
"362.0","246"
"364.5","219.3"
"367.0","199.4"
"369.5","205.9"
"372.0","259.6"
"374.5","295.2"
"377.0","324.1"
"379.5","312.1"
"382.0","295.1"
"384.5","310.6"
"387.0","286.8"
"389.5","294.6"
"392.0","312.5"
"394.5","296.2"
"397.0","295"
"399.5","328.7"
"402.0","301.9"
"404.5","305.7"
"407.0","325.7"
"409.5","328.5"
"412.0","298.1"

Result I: 267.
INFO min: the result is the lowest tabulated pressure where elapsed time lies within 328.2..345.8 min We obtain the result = 256.4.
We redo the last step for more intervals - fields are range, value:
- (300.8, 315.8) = 241.6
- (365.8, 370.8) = 199.4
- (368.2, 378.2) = 205.9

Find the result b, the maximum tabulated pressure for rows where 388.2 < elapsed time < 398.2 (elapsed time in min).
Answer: 312.5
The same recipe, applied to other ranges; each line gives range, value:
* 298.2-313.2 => 276.5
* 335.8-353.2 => 307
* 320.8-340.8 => 273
